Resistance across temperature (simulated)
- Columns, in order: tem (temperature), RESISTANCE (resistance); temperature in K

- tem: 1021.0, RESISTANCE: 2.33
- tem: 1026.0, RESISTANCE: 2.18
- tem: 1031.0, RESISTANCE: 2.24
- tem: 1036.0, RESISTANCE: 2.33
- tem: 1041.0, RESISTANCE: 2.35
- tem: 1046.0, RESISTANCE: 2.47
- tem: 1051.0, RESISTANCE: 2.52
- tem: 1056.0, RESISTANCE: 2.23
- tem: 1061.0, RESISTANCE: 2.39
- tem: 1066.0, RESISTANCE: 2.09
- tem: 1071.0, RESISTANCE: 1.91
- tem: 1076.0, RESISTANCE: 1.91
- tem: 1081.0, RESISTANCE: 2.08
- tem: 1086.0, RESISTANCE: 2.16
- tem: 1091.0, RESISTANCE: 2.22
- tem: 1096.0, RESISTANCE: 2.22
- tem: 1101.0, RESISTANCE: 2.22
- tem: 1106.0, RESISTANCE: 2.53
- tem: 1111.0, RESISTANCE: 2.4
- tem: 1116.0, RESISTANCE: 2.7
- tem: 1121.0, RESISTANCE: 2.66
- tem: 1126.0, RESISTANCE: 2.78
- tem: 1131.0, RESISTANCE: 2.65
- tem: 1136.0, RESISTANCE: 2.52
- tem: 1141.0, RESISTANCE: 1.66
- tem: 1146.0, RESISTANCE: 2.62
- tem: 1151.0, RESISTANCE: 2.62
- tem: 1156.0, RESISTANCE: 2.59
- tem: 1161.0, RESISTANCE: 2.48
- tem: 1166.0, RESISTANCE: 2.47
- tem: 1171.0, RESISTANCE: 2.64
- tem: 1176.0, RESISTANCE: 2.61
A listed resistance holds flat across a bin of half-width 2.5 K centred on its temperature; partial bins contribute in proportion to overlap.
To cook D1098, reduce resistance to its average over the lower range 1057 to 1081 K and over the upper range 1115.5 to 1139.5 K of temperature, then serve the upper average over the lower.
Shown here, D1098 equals 1.26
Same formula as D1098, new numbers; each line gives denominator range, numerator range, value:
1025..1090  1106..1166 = 1.13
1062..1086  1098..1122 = 1.22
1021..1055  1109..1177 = 1.08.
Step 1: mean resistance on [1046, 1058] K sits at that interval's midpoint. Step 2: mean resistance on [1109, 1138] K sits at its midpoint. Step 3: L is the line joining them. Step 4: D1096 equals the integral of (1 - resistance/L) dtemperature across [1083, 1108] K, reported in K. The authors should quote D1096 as 2.7 K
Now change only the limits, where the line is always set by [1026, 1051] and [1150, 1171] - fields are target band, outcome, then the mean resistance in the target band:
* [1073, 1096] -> 3.0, 2.1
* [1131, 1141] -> 0.7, 2.34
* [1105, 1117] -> -0.3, 2.53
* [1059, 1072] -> 1.3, 2.15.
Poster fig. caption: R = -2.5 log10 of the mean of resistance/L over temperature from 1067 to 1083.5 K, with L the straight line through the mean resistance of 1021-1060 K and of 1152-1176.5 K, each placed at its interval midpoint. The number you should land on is 0.21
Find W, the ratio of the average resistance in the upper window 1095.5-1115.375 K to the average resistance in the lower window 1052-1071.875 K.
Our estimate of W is 1.1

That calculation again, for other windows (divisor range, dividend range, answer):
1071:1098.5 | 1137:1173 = 1.16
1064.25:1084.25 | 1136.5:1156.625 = 1.18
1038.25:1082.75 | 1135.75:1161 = 1.08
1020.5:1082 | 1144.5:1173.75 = 1.15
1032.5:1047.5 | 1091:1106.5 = 0.96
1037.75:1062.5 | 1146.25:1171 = 1.07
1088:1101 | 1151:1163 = 1.15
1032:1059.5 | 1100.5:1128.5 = 1.08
